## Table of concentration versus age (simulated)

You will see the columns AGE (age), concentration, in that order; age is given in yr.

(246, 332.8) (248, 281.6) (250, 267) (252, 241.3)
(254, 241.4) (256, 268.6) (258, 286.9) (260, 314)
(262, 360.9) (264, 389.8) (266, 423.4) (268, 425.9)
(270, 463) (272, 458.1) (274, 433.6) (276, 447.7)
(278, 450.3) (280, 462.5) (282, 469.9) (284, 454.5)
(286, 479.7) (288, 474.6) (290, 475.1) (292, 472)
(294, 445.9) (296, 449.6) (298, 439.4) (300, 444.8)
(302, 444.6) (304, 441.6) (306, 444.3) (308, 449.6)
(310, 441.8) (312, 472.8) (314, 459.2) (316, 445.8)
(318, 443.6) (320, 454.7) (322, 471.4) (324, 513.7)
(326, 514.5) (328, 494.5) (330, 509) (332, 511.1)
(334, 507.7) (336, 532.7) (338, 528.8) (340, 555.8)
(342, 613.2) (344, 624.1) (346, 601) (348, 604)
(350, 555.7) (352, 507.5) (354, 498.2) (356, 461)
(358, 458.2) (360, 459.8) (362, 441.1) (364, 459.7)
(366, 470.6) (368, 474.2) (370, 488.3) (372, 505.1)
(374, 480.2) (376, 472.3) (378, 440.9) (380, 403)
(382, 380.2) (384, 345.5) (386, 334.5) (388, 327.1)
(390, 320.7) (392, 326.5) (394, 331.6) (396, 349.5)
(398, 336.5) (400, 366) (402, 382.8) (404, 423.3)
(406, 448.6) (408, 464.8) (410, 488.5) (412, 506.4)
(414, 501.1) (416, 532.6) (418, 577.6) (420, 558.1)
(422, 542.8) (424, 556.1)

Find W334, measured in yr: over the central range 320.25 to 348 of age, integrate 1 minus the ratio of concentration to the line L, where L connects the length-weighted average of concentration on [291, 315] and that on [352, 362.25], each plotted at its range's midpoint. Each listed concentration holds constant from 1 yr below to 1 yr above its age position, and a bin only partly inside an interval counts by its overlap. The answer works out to -4.52 yr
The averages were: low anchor 450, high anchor 470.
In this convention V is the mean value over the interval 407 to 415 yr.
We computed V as 490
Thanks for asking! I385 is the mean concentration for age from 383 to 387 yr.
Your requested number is 340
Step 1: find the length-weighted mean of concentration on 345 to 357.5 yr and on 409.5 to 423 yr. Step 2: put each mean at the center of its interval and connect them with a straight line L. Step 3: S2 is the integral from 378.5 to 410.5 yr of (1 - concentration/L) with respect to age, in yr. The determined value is 9.4 yr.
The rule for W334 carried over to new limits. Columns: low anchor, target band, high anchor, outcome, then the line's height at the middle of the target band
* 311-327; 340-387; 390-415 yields -4.8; 437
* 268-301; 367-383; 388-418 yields -1.1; 425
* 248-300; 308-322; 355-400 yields -1.7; 406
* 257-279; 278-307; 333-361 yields -0.8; 446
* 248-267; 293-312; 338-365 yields -1.5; 413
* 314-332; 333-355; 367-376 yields -3.4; 483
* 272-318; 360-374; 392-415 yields -1.5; 428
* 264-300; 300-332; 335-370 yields 1.2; 485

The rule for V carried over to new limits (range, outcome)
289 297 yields 461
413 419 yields 537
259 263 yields 337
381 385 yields 363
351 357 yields 489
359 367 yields 458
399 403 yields 374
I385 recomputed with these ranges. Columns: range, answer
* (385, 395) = 328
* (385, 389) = 331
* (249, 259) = 261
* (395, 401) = 351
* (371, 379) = 475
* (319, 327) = 489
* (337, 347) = 585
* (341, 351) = 600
